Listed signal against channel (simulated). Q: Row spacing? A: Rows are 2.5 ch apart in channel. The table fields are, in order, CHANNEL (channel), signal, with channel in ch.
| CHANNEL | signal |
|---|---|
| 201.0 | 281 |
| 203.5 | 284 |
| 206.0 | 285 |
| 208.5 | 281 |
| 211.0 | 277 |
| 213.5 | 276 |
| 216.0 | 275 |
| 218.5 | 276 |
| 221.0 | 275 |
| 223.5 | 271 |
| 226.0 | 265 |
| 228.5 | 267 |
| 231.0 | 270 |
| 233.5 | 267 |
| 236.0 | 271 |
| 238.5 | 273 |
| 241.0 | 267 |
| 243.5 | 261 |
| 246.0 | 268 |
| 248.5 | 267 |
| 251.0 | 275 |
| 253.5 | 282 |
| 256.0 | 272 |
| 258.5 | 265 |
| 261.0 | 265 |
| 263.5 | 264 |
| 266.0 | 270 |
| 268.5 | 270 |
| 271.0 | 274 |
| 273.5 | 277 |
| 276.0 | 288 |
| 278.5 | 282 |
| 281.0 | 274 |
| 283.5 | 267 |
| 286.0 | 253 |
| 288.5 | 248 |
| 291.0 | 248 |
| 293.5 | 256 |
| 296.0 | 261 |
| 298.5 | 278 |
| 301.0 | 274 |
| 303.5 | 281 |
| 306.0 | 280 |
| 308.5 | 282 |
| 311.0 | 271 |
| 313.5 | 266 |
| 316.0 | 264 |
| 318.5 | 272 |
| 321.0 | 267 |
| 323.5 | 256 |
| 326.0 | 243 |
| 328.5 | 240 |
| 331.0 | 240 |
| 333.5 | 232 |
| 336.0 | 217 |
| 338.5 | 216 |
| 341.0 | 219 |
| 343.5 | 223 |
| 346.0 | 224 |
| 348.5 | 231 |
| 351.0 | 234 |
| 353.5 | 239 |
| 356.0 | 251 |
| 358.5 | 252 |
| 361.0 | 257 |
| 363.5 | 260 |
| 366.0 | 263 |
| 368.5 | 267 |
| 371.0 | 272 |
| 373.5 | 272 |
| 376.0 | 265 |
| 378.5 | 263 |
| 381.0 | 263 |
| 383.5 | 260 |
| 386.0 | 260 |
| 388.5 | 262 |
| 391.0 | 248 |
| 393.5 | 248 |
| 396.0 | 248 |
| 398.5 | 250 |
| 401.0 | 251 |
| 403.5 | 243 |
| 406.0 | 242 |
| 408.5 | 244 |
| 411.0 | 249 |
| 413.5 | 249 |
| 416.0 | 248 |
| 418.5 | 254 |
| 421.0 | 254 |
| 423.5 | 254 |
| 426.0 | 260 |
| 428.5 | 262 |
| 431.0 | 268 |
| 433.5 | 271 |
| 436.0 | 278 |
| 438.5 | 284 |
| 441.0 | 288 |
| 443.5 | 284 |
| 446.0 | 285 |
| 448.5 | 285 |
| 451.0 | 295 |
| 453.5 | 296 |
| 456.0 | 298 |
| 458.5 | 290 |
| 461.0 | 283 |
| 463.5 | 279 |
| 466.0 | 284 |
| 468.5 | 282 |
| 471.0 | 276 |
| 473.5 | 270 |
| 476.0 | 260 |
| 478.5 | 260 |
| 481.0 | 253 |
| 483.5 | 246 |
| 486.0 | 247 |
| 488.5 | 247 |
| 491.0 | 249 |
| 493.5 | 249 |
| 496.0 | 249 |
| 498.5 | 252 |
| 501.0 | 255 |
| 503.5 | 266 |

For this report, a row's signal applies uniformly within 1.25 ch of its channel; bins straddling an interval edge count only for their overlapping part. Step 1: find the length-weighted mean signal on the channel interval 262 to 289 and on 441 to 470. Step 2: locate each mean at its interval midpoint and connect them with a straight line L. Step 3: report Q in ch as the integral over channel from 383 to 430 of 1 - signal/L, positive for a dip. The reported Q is 5.1 ch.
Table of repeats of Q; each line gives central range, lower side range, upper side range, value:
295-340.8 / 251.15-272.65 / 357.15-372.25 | 1.6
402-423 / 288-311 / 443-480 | 2.2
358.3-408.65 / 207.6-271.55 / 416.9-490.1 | 2.7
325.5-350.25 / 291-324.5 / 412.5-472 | 3.9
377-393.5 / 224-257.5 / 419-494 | 0.7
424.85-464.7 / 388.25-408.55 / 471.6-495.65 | -4.8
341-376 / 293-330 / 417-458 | 2.7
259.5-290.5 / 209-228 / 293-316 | 0.4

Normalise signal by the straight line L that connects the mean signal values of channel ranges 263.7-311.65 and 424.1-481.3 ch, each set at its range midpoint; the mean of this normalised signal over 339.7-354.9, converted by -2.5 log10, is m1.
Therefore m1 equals 0.19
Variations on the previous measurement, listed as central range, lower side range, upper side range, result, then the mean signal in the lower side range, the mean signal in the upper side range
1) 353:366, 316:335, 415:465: 0.02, 250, 276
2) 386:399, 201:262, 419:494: 0.08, 272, 271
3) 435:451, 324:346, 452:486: -0.08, 229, 274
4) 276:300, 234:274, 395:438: 0.01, 270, 255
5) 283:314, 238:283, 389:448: 0.01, 272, 260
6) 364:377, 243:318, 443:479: 0.03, 270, 282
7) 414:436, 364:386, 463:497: 0.01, 265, 260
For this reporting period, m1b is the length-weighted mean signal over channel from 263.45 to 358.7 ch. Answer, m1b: 256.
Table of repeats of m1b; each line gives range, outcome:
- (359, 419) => 256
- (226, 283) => 271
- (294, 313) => 274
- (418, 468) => 278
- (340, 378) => 249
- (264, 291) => 269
